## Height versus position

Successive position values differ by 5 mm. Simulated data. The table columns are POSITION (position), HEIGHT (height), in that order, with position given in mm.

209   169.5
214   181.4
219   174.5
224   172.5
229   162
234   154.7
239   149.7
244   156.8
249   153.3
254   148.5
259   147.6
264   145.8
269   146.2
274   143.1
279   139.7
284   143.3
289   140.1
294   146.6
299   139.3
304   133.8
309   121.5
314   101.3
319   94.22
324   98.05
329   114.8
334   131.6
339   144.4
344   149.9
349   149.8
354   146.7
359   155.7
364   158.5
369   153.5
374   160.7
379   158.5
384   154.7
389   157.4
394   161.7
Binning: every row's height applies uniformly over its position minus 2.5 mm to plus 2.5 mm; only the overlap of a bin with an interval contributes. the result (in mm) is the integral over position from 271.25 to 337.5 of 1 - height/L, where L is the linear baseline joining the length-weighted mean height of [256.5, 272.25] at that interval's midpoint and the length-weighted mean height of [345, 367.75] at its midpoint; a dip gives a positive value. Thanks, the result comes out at 9.7 mm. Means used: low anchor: 146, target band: 127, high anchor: 153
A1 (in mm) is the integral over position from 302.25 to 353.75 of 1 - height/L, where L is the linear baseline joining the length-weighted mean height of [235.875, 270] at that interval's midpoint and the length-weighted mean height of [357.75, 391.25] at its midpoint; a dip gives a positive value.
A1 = 9.9 mm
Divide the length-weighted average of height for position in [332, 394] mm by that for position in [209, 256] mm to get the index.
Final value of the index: 0.94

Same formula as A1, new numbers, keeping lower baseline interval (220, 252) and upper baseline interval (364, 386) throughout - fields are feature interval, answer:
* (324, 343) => 3.62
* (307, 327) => 6.87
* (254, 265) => 0.78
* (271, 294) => 2.33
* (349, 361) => 0.50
